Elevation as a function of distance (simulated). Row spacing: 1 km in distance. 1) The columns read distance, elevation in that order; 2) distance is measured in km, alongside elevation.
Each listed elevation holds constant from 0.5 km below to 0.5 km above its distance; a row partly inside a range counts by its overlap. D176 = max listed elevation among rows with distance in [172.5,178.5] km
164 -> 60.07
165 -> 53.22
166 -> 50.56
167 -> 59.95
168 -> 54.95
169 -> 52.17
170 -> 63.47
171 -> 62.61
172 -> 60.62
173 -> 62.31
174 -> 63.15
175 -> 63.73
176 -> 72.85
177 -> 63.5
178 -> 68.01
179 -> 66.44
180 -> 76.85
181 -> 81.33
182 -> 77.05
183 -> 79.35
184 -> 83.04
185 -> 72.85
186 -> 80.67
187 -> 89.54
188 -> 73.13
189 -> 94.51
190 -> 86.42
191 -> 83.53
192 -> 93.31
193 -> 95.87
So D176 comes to 72.85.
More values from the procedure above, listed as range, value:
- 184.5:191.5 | 94.51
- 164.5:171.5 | 63.47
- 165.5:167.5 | 59.95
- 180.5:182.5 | 81.33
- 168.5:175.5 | 63.73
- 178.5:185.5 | 83.04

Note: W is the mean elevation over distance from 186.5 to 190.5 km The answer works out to 85.9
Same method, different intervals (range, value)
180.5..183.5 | 79.2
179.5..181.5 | 79.1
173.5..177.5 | 65.8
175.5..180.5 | 69.5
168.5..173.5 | 60.2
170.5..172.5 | 61.6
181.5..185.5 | 78.1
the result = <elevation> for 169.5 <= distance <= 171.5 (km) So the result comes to 63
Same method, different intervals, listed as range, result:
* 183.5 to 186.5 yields 78.9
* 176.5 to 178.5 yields 65.8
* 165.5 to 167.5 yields 55.3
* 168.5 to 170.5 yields 57.8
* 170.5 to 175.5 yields 62.5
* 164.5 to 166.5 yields 51.9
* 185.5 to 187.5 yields 85.1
